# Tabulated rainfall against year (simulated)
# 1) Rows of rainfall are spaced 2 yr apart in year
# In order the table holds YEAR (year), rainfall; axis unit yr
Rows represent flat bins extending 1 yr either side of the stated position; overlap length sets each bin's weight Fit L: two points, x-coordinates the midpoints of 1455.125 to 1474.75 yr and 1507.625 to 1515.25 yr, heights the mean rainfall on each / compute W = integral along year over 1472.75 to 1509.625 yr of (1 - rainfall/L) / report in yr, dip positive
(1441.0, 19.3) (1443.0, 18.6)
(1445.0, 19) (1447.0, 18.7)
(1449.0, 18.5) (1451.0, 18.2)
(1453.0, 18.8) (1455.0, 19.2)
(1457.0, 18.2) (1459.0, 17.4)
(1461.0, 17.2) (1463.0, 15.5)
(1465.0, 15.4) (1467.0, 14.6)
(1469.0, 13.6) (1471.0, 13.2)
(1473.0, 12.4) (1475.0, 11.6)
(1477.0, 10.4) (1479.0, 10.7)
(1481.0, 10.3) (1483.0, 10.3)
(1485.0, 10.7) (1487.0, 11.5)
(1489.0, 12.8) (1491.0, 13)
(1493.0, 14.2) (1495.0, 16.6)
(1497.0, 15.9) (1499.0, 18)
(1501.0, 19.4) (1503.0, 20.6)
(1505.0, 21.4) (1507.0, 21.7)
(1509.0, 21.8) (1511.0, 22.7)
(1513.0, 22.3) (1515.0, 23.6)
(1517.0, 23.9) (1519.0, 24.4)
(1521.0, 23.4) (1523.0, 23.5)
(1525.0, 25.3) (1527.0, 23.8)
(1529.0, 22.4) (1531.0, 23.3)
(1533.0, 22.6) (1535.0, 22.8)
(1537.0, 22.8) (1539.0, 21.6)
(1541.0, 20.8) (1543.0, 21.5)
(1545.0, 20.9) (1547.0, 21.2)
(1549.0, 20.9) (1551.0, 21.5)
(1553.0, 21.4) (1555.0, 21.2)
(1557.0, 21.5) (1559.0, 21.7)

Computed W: 8.9 yr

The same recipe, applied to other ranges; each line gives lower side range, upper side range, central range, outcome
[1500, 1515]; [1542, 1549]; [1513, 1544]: -2.44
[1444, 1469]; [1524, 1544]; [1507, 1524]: -1.33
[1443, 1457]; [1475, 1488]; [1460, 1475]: -0.07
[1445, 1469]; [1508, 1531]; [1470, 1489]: 7.96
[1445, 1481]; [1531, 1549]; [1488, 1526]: -2.02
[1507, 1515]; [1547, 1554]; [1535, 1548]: -0.03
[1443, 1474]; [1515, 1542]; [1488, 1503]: 3.08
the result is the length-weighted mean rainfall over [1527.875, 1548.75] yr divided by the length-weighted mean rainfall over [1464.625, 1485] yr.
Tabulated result 1.8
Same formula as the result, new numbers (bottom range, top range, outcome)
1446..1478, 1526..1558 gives 1.38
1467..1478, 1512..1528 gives 1.91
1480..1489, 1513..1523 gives 2.16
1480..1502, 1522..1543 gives 1.64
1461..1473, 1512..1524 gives 1.62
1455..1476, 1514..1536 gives 1.56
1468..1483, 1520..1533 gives 2.02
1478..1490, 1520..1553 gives 2.02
